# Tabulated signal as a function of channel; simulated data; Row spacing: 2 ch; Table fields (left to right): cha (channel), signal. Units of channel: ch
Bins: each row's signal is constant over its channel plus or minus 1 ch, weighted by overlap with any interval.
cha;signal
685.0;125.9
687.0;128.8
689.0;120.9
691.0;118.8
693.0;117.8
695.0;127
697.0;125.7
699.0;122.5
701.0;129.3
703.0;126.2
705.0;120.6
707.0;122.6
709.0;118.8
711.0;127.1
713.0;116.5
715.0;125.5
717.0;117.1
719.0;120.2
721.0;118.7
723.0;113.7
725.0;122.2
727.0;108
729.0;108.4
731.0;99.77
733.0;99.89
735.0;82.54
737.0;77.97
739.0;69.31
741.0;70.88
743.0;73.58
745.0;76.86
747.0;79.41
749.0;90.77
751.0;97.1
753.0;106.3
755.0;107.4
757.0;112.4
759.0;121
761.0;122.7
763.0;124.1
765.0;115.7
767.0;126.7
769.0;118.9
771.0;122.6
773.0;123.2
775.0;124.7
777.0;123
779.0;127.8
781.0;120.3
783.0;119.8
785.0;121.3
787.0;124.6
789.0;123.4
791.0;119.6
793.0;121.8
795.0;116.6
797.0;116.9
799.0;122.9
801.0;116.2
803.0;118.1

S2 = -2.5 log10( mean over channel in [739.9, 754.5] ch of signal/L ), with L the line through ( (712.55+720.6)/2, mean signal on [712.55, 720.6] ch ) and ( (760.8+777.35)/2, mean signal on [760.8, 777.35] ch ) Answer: 0.38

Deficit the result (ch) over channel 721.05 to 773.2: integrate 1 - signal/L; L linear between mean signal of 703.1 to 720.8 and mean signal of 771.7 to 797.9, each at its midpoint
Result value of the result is 8.1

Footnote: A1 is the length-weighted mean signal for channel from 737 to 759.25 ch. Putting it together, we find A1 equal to 89.8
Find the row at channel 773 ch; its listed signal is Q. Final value 123.2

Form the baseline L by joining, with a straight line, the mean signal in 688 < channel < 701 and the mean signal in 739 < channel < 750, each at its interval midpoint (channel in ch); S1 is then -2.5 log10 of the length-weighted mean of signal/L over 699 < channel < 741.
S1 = -0.11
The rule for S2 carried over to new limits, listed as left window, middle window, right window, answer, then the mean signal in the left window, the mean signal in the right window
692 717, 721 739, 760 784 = 0.22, 123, 122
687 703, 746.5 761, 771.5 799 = 0.17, 124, 122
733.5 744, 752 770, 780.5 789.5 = -0.19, 76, 122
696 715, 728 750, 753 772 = 0.39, 123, 118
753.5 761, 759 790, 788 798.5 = -0.05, 114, 120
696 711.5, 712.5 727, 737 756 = -0.09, 124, 85.3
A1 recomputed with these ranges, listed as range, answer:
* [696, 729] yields 121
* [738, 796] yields 110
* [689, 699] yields 122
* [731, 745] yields 80.4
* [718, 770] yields 102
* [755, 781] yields 121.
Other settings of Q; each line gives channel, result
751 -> 97.1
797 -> 116.9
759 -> 121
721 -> 118.7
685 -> 125.9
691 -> 118.8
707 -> 122.6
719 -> 120.2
